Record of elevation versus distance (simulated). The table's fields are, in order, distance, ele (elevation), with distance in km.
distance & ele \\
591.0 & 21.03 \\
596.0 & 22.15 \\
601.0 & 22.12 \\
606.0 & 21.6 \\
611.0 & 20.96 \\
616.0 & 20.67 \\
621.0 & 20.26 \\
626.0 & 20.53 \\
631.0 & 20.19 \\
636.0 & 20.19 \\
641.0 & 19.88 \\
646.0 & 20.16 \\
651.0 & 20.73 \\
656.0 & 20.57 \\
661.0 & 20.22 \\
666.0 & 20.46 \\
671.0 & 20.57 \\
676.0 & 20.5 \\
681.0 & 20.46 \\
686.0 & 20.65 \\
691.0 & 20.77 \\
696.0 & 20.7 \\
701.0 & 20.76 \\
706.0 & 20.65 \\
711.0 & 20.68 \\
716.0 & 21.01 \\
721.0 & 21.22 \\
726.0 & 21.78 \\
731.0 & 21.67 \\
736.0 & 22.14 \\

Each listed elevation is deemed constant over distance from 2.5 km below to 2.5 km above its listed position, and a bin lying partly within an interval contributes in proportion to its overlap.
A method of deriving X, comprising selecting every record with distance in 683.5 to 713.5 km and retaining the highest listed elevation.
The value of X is 20.77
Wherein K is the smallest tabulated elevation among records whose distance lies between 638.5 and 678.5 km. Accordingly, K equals 19.88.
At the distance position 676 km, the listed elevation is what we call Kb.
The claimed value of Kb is 20.5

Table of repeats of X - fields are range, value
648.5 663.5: 20.73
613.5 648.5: 20.67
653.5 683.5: 20.57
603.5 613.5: 21.6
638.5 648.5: 20.16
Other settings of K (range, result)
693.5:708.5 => 20.65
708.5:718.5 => 20.68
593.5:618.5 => 20.67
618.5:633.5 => 20.19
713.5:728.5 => 21.01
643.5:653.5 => 20.16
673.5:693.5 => 20.46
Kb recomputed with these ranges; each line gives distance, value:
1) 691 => 20.77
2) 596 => 22.15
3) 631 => 20.19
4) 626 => 20.53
